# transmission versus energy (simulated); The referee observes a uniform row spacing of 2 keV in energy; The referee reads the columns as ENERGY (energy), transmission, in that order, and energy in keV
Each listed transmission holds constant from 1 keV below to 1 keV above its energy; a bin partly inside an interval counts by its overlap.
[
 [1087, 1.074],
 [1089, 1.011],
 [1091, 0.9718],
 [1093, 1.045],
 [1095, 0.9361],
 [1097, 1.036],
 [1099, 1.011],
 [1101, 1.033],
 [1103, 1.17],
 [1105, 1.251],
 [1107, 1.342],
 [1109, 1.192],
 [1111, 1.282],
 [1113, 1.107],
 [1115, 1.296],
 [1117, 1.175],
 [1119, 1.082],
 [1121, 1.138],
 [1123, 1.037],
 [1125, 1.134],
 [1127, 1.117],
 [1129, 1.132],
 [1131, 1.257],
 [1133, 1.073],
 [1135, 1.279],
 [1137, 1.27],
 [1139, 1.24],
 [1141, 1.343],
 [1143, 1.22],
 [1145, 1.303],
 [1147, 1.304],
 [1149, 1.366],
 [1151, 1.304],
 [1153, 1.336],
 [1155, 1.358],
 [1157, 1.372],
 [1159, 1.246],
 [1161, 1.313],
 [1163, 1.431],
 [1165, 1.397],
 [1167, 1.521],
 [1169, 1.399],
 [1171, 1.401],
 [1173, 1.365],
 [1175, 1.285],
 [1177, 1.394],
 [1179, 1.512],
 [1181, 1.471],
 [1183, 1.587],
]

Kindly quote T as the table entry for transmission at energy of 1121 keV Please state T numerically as 1.138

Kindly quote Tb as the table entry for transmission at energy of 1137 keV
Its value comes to 1.27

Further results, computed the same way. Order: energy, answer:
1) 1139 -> 1.24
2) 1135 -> 1.279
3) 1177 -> 1.394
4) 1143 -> 1.22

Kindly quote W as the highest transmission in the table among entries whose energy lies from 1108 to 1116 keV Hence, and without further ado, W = 1.296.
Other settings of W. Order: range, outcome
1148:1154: 1.366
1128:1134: 1.257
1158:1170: 1.521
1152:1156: 1.358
